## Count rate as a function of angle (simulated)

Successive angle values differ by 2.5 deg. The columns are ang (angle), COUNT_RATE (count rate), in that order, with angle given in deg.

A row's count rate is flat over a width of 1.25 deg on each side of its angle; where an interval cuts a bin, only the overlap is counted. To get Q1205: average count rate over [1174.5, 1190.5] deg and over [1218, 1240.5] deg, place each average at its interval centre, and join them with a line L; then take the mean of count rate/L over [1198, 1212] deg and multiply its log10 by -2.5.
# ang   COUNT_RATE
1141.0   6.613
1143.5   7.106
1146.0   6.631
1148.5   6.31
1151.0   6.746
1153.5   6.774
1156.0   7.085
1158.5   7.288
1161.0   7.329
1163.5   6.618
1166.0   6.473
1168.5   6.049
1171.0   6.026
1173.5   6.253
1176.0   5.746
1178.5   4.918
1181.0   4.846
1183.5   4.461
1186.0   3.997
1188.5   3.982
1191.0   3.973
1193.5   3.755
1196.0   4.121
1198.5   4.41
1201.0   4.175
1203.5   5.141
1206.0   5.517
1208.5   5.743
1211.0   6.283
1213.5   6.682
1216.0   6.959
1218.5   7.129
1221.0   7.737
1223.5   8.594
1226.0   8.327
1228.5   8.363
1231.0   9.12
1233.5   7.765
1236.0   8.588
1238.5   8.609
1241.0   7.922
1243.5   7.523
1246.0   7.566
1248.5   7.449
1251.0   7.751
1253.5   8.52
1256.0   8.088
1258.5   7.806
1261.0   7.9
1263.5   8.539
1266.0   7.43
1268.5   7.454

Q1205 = 0.22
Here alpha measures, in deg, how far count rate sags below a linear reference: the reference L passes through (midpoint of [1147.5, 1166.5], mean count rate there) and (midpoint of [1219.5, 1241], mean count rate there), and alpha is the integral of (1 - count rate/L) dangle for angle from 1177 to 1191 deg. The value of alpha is 5.63 deg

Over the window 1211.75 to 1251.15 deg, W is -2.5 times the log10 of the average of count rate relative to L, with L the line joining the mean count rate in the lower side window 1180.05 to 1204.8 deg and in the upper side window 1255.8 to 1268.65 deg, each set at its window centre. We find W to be -0.25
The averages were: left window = 4.28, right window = 7.89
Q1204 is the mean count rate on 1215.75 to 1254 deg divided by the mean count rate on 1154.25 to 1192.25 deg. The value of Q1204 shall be 1.41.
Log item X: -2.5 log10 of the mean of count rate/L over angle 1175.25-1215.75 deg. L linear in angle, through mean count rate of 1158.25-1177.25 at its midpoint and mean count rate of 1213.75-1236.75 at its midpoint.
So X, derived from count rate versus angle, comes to 0.42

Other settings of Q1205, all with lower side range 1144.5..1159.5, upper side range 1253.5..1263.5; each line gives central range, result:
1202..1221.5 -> 0.19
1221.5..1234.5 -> -0.09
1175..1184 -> 0.38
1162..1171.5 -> 0.10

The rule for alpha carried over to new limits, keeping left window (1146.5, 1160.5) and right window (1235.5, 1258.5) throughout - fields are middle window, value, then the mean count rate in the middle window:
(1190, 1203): 5.7 deg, 4.15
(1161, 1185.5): 4.6 deg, 5.74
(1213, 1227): 0.1 deg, 7.61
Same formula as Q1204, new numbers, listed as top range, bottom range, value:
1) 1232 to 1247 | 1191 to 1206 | 1.83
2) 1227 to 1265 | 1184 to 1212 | 1.75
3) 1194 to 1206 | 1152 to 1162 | 0.64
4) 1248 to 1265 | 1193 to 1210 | 1.69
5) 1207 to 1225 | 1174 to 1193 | 1.53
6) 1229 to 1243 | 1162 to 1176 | 1.34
